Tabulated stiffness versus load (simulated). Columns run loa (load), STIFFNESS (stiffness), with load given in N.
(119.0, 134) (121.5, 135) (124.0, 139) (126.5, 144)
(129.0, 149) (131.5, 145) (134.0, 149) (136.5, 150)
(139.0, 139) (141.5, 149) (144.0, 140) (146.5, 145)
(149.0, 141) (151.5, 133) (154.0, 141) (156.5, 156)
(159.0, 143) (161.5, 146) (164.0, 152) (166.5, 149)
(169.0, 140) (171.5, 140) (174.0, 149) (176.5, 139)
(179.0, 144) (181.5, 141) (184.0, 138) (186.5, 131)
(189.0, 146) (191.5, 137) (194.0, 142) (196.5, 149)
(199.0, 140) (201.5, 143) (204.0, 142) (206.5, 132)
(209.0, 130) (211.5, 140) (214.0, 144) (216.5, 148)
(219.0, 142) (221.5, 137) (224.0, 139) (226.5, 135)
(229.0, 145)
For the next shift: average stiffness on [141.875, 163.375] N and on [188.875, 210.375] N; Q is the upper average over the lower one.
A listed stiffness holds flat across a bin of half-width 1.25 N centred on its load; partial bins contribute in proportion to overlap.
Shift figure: 1.0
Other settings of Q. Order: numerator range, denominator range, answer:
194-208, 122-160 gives 0.98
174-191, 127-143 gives 0.96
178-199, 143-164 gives 0.98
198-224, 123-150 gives 0.97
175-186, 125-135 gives 0.96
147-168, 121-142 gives 1.00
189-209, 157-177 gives 0.97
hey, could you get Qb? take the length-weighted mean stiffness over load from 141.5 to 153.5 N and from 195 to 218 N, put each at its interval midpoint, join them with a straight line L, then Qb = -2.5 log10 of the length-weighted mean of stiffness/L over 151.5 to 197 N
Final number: -0.02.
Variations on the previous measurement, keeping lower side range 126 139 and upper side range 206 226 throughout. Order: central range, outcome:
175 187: 0.02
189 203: -0.01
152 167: -0.02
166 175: -0.01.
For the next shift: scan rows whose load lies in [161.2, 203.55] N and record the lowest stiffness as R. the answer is 131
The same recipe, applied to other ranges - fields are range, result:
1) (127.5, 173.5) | 133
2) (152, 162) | 141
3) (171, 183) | 139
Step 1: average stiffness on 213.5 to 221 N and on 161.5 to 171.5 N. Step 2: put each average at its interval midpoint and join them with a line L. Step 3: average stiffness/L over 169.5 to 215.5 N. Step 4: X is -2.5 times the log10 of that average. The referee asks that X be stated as 0.035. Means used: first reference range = 146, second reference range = 144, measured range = 140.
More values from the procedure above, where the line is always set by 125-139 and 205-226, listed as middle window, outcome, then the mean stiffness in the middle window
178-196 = 0.01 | 140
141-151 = 0.02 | 143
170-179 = 0.00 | 143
